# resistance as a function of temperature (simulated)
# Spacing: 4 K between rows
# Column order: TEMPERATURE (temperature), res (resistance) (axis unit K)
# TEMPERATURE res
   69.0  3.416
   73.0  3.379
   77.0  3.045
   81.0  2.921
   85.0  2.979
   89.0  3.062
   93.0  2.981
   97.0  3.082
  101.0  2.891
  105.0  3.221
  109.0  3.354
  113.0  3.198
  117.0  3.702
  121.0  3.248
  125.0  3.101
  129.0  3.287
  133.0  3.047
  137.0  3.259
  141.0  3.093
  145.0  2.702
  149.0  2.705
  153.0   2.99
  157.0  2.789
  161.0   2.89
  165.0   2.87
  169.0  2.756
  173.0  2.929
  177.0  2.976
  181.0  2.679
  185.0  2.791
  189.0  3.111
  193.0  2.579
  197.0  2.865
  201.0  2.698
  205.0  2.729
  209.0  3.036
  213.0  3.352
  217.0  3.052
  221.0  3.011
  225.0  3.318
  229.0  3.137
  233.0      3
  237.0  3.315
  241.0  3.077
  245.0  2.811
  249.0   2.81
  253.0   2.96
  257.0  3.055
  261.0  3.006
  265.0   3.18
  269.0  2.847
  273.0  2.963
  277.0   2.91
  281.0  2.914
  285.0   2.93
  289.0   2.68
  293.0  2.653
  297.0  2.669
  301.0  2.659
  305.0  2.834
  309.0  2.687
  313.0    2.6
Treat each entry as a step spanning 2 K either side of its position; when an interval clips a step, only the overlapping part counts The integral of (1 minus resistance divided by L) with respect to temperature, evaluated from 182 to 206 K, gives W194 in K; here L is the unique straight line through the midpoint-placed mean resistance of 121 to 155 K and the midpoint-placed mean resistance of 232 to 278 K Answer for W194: 1.8 K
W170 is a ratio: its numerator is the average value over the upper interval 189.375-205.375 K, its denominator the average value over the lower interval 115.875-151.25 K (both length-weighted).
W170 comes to 0.89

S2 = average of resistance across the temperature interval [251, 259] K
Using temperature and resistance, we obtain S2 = 3.01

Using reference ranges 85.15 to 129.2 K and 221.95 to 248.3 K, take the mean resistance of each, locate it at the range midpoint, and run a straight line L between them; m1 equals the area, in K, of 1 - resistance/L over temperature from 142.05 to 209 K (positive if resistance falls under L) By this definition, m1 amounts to 6.5 K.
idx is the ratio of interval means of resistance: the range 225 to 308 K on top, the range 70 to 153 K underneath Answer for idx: 0.9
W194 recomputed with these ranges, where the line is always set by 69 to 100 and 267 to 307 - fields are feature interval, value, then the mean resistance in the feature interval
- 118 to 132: -0.97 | 3.24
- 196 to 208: 0.59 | 2.78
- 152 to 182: 1.09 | 2.86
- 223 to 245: -1.98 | 3.14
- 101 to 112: -0.56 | 3.21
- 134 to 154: 0.32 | 2.95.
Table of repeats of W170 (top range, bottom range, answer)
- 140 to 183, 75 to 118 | 0.91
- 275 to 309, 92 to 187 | 0.92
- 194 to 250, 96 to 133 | 0.93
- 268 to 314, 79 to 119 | 0.89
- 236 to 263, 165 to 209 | 1.06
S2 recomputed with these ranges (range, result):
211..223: 3.14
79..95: 2.99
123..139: 3.17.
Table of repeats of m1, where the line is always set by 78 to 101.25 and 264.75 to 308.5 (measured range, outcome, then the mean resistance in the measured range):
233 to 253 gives -0.97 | 3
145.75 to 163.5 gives 0.63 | 2.83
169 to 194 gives 0.57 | 2.85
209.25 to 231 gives -2.14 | 3.16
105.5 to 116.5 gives -1.29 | 3.33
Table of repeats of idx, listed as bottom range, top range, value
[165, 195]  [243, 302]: 1.01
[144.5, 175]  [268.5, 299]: 0.99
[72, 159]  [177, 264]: 0.96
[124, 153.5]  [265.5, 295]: 0.95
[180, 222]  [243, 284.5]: 1.01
